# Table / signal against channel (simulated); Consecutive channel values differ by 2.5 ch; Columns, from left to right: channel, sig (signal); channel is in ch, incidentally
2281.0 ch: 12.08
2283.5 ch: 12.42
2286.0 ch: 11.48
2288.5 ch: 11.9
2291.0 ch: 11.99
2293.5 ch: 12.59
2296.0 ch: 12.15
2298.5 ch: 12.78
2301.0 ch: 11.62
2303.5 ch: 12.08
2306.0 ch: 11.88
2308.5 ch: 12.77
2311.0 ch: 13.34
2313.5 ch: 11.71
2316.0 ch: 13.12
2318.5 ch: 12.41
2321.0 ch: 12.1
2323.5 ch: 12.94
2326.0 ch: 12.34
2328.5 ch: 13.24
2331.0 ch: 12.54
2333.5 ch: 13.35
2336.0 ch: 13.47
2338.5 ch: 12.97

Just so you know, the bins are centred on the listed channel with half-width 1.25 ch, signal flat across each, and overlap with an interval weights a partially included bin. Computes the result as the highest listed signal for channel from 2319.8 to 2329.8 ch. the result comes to 13.24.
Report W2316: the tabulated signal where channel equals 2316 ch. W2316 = 13.12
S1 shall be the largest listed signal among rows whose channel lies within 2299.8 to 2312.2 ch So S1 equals 13.34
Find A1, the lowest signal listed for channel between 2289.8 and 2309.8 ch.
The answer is 11.62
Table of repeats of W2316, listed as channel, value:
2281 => 12.08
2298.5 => 12.78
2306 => 11.88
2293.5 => 12.59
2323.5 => 12.94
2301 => 11.62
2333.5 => 13.35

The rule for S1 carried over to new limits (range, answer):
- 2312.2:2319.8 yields 13.12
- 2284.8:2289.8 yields 11.9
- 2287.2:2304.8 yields 12.78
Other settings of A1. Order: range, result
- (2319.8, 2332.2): 12.1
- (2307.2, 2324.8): 11.71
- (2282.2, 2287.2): 11.48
